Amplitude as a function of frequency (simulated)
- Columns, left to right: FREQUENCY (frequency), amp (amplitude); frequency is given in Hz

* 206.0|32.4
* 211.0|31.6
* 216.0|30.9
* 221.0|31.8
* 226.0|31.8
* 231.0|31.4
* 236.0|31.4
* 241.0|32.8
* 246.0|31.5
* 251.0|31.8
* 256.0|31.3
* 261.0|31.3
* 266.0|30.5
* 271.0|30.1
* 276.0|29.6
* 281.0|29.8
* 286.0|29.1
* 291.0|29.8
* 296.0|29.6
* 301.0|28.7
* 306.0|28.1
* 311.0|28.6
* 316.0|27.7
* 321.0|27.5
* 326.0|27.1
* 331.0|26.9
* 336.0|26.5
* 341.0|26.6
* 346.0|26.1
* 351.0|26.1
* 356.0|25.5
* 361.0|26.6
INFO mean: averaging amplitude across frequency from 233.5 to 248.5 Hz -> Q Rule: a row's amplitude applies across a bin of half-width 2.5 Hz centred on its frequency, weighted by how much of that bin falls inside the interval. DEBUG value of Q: 31.9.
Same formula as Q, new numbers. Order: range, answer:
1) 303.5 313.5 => 28.4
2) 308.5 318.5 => 28.1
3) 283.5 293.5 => 29.4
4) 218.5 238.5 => 31.6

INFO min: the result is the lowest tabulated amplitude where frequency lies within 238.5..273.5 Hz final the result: 30.1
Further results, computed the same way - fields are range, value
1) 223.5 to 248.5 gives 31.4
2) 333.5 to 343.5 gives 26.5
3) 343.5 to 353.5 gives 26.1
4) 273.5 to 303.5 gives 28.7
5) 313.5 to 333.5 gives 26.9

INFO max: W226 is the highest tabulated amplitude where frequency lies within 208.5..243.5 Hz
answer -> 32.8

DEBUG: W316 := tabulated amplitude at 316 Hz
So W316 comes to 27.7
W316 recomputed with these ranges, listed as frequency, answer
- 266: 30.5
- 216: 30.9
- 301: 28.7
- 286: 29.1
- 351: 26.1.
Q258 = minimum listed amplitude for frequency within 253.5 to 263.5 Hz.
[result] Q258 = 31.3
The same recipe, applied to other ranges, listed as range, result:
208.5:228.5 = 30.9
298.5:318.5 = 27.7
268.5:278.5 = 29.6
